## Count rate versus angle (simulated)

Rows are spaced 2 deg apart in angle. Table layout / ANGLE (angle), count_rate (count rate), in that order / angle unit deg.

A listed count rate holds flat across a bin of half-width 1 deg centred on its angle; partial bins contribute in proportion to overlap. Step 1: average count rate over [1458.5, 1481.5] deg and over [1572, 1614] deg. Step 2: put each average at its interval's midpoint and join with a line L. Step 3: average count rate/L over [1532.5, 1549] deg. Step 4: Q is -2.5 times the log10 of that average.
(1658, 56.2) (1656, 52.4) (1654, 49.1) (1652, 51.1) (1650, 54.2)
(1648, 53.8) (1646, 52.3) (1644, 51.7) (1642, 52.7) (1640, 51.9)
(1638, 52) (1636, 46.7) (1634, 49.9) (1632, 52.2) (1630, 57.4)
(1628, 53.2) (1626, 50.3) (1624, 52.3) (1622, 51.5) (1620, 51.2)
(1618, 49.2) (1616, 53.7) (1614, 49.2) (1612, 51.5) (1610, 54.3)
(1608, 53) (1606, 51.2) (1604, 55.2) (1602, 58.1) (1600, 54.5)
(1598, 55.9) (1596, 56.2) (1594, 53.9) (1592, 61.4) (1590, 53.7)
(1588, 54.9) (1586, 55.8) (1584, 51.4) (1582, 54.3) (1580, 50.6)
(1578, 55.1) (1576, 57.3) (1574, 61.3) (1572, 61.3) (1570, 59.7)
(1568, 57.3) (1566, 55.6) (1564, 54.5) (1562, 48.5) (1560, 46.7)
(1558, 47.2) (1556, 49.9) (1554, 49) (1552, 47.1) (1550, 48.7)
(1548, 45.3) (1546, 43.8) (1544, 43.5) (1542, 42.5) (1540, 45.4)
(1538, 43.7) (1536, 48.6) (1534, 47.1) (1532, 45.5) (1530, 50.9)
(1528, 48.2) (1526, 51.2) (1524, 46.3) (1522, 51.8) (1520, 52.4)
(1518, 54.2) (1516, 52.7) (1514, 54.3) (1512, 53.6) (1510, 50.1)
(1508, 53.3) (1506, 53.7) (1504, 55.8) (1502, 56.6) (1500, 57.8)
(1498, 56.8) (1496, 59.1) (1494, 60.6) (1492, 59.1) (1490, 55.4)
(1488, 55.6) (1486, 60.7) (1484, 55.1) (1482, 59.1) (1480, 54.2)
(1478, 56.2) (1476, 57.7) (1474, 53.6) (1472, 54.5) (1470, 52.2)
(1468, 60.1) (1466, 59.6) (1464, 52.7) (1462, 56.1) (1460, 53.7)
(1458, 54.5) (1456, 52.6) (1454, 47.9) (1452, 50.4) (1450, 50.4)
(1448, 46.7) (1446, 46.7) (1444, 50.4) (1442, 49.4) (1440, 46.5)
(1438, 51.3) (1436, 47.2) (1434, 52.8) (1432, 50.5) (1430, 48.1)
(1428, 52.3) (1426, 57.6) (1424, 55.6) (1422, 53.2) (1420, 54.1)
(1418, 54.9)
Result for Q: 0.222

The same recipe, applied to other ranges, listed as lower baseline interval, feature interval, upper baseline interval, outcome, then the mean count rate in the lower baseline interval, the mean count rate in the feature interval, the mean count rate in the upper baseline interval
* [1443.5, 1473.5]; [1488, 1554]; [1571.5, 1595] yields 0.06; 52.6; 51.1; 55.8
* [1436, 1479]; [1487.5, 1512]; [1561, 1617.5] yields -0.06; 52.4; 56.1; 54.9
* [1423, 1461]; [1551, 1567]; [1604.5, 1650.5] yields 0.04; 50.8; 49.8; 52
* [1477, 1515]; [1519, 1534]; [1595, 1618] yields 0.13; 56.2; 49.3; 53.7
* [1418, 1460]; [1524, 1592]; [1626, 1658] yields 0.02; 51.1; 50.9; 52.1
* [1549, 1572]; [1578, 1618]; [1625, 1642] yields -0.05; 51.7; 54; 51.8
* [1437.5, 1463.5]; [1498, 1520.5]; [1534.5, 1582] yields -0.08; 50.5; 54.2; 50.6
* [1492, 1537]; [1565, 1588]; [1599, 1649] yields -0.07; 52.9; 56.3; 52.4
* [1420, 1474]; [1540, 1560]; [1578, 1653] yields 0.14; 52.1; 46.3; 53.1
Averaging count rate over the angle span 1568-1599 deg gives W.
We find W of 56.2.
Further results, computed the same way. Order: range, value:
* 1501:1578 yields 51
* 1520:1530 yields 49.8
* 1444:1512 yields 54.7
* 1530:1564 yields 46.8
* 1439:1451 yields 48.4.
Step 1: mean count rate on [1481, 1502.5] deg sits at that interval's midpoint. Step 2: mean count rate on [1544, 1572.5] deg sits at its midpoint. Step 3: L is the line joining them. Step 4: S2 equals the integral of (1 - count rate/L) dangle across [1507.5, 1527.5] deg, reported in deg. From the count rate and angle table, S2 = 1.15 deg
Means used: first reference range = 57.8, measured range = 51.9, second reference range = 50.6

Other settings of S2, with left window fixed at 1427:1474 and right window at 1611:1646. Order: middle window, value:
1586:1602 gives -1.3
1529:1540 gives 1.0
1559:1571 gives -0.5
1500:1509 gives -0.6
